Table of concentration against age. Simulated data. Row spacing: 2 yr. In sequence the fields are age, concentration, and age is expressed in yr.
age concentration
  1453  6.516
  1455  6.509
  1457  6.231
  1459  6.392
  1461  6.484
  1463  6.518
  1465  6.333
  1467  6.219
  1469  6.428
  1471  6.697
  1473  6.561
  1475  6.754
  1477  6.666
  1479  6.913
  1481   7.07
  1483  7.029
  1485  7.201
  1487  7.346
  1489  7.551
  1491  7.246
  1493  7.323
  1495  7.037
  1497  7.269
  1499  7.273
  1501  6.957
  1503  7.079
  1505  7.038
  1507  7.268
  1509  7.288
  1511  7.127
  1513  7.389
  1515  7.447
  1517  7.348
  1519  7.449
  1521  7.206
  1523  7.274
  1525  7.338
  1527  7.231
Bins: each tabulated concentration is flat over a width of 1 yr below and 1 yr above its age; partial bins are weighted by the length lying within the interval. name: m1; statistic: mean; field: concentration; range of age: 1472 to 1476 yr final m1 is 6.66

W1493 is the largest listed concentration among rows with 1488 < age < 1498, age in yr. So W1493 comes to 7.551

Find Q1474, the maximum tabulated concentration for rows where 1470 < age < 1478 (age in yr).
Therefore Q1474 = 6.754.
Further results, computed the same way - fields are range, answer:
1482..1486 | 7.201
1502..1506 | 7.079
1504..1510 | 7.288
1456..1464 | 6.518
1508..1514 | 7.389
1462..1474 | 6.697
